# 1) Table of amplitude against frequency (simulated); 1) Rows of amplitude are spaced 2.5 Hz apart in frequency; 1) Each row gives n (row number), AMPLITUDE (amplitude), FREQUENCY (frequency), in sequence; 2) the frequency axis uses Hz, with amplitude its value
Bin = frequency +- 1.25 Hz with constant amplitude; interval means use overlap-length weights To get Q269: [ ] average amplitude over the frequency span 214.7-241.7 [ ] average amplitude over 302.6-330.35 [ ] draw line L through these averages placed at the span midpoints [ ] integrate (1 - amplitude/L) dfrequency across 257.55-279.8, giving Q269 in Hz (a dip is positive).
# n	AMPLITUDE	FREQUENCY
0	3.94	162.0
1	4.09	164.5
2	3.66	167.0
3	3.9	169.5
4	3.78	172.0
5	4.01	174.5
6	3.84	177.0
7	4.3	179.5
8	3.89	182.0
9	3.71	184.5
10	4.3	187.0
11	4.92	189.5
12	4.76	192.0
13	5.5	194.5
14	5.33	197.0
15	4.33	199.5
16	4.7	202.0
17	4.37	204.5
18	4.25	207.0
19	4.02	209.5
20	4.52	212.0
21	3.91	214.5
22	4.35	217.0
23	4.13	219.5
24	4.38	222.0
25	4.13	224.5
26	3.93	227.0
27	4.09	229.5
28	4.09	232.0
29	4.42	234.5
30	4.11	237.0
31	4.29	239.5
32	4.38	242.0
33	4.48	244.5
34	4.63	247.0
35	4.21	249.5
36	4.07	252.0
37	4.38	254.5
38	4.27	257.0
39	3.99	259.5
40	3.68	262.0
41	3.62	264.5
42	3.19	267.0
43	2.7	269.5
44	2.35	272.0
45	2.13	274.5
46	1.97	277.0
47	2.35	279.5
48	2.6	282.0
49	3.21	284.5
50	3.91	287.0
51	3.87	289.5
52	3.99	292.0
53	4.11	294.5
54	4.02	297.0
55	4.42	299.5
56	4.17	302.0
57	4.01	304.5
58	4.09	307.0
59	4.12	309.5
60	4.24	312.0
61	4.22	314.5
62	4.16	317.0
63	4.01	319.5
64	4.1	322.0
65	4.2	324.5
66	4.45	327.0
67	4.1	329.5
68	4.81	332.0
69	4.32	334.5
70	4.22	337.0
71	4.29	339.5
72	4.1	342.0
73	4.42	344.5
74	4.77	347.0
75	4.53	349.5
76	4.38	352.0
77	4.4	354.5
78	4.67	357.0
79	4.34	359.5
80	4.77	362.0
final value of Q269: 6.51 Hz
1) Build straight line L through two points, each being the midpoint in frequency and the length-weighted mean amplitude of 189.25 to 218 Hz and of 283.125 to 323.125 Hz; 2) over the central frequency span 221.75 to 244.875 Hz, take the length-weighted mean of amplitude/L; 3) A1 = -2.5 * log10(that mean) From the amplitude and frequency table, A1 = 0.05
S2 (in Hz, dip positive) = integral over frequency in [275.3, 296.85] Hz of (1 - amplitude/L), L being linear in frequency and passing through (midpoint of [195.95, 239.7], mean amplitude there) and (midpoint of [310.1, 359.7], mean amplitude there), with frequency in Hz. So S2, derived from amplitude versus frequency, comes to 5.2 Hz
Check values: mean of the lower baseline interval 4.29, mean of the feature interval 3.27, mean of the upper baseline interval 4.33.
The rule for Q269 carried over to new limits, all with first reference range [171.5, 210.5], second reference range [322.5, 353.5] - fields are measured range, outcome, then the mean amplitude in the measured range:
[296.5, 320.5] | 1.2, 4.15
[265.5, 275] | 3.7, 2.66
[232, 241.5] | 0.3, 4.26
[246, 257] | 0.2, 4.31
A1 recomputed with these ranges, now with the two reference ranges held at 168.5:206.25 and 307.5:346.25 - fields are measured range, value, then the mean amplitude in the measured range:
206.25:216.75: 0.043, 4.19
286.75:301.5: 0.056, 4.07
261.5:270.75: 0.301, 3.27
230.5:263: 0.023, 4.23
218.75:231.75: 0.055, 4.13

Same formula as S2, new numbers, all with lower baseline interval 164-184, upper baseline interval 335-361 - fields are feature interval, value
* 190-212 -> -3.7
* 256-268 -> 1.2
